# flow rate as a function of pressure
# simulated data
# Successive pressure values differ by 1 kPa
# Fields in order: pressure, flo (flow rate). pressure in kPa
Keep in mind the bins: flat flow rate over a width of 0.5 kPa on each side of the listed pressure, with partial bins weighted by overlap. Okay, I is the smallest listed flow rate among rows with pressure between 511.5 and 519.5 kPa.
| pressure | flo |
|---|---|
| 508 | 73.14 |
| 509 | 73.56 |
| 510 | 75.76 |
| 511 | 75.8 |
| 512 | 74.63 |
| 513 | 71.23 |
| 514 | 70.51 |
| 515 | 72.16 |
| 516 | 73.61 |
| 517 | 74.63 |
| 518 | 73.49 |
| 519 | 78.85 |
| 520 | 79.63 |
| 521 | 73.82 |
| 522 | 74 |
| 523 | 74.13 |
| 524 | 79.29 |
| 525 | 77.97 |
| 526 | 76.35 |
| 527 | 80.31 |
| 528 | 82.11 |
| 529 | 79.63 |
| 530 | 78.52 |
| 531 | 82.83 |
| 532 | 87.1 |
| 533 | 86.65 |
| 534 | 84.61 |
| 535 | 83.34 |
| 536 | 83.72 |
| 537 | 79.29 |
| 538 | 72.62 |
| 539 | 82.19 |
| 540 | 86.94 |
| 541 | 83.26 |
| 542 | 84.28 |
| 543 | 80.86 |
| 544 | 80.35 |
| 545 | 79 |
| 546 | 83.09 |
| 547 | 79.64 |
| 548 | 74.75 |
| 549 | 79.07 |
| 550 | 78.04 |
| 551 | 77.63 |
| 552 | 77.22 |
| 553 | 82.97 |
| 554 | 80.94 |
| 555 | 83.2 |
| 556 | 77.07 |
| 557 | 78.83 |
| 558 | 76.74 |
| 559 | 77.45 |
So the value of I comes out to 70.51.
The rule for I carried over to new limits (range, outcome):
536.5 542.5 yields 72.62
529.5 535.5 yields 78.52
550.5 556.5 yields 77.07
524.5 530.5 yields 76.35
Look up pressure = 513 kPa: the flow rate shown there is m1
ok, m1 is 71.23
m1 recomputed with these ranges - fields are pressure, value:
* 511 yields 75.8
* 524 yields 79.29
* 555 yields 83.2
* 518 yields 73.49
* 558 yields 76.74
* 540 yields 86.94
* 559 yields 77.45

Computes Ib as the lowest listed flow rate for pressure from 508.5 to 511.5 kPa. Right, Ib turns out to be 73.56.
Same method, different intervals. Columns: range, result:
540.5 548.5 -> 74.75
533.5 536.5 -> 83.34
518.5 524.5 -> 73.82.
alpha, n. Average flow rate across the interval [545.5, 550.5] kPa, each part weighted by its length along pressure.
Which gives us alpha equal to 78.9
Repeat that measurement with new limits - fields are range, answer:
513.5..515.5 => 71.3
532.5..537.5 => 83.5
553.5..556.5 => 80.4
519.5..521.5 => 76.7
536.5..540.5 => 80.3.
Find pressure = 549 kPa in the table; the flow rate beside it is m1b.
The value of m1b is 79.07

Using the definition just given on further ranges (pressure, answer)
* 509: 73.56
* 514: 70.51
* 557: 78.83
